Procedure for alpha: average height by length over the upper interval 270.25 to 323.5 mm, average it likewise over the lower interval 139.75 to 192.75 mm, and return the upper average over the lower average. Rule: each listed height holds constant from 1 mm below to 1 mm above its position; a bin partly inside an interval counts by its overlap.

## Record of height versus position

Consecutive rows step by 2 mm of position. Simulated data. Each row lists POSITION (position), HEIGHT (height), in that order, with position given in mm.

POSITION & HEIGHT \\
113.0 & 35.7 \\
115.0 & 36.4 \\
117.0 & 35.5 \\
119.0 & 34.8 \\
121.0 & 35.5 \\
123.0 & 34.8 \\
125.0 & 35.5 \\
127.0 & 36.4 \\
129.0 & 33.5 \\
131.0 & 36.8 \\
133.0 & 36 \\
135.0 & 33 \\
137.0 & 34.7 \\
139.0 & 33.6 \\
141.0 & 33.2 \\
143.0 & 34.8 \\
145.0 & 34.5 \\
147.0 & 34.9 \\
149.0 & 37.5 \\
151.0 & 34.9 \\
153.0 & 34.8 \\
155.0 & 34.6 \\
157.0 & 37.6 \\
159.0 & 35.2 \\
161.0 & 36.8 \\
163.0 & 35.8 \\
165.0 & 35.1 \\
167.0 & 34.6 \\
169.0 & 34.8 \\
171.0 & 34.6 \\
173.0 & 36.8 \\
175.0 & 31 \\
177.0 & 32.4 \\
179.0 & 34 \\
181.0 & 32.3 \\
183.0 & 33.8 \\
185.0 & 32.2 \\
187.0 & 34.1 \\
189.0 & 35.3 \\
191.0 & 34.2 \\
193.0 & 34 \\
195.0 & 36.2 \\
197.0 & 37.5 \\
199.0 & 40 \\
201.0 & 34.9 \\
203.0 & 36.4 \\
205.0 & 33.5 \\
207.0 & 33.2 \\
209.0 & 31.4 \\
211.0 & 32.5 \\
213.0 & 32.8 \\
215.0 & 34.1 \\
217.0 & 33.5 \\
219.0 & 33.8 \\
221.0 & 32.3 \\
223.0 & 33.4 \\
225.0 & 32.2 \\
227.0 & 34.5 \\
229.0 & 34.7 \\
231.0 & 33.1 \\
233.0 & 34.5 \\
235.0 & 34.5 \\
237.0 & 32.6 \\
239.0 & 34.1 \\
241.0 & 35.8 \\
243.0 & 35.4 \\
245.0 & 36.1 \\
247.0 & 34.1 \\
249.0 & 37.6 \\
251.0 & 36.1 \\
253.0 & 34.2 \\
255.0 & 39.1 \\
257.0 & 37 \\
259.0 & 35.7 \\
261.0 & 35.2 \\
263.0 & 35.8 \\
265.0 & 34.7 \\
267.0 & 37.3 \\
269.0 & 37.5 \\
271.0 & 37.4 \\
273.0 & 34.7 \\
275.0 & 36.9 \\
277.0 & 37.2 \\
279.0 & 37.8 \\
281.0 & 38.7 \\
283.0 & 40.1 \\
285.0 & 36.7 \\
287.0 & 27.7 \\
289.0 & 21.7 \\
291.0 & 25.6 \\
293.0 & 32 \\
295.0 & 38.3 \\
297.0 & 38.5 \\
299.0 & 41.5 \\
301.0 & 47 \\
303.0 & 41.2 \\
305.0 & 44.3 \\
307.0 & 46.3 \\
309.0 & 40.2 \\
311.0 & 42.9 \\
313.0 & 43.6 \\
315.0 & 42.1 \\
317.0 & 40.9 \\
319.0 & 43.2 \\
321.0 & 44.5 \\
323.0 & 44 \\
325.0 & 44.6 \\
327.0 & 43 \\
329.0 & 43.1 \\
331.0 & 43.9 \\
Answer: 1.1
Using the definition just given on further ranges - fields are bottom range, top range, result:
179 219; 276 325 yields 1.14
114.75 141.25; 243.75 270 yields 1.03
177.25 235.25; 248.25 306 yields 1.07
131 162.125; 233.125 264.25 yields 1.01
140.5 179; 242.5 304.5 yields 1.03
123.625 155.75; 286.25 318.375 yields 1.10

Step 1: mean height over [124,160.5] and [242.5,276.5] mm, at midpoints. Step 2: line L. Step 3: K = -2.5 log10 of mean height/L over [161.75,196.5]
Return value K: 0.037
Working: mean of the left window 35.1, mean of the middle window 34.3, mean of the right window 36.2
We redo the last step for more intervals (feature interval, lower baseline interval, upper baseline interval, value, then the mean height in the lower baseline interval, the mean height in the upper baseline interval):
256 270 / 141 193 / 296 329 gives 0.11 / 34.6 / 43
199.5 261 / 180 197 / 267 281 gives 0.03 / 34.2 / 37.1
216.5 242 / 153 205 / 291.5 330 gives 0.12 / 34.9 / 42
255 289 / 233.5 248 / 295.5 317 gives 0.07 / 34.7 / 42.6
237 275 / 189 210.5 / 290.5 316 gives 0.06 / 35.1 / 40.6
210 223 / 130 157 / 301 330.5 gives 0.16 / 35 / 43.3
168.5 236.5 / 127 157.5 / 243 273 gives 0.05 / 35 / 36.2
